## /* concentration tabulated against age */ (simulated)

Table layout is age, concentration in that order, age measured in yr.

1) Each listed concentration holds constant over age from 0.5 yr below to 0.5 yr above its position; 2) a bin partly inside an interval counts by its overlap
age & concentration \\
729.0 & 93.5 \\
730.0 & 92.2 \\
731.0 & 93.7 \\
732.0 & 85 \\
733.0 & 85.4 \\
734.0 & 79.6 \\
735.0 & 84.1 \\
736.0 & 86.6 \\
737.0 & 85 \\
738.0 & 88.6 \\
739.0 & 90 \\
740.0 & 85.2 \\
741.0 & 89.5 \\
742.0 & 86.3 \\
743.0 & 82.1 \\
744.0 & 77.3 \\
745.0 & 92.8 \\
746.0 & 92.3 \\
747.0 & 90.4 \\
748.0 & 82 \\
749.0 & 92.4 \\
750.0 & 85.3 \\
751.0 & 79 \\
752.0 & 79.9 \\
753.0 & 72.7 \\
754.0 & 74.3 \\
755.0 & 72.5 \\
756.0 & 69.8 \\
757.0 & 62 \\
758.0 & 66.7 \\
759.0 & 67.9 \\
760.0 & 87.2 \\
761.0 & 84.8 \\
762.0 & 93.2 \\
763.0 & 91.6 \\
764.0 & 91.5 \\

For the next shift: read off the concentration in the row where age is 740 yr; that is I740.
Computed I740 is 85.2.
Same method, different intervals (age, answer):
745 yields 92.8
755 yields 72.5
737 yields 85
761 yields 84.8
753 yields 72.7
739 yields 90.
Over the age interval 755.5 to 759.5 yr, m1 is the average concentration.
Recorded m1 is 66.6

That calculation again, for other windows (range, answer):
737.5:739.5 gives 89.3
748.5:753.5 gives 81.9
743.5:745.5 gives 85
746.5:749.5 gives 88.3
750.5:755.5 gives 75.7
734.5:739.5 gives 86.9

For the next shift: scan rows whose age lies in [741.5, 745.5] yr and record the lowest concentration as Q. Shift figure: 77.3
